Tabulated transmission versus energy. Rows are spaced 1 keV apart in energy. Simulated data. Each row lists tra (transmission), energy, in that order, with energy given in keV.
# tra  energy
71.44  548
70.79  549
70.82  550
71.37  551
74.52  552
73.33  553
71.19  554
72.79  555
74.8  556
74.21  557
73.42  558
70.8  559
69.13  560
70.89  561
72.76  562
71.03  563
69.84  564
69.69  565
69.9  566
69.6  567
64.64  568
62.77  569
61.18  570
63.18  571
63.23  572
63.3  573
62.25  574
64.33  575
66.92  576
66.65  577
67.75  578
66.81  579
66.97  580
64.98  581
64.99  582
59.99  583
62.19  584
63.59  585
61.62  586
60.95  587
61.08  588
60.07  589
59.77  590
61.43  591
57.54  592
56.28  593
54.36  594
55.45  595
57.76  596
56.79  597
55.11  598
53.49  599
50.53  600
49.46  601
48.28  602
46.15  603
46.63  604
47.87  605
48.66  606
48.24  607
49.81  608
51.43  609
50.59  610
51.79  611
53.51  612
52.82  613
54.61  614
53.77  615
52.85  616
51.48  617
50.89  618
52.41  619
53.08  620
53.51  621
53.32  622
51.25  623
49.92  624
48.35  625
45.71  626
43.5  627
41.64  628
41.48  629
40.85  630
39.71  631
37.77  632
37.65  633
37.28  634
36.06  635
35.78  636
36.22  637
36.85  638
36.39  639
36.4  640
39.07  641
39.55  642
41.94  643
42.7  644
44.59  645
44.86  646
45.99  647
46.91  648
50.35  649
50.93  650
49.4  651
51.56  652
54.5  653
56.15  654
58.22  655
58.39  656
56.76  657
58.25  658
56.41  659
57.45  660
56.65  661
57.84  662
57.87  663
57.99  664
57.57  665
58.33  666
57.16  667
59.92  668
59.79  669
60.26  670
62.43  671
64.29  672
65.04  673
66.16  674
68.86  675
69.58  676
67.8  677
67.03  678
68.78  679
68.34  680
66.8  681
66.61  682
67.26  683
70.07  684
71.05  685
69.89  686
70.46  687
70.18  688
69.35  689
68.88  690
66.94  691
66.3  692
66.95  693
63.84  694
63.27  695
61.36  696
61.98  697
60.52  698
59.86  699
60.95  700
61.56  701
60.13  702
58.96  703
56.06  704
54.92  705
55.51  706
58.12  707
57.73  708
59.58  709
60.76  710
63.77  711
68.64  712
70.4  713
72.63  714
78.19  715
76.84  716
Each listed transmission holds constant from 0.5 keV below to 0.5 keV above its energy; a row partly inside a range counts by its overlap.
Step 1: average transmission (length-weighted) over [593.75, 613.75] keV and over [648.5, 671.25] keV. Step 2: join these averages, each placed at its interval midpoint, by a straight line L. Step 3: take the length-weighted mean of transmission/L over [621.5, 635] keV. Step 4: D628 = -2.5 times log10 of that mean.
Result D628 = 0.23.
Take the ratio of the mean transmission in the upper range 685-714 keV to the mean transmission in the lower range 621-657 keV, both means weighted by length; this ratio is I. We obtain 1.41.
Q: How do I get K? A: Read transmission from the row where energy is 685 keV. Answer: 71.05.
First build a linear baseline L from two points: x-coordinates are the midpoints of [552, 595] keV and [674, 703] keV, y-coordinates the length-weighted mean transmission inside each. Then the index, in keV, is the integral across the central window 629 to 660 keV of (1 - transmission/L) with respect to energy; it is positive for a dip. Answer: 9.7 keV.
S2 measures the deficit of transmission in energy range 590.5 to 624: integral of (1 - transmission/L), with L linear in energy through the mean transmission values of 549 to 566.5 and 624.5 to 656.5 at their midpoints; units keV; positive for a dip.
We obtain 1.6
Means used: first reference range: 71.8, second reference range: 44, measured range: 52.4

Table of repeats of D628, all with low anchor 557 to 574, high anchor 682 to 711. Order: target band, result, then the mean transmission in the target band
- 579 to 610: 0.190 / 56.1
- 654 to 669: 0.120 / 57.8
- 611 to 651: 0.402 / 45.3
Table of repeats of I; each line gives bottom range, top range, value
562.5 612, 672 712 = 1.09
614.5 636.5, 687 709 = 1.36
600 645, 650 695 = 1.37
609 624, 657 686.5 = 1.20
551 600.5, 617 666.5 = 0.74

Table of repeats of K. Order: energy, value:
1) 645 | 44.59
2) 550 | 70.82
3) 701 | 61.56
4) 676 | 69.58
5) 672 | 64.29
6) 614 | 54.61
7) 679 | 68.78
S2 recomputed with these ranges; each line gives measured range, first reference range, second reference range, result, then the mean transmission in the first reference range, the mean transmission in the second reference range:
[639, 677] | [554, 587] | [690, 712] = 5.2 keV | 67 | 61.3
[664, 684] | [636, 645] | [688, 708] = -4.6 keV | 38.8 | 62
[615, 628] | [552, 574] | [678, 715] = 3.3 keV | 69.1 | 64.6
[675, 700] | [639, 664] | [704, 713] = -4.5 keV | 50.4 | 60.3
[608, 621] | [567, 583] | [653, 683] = 2.3 keV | 64.7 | 61.6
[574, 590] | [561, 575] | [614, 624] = -0.3 keV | 66.5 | 52.5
